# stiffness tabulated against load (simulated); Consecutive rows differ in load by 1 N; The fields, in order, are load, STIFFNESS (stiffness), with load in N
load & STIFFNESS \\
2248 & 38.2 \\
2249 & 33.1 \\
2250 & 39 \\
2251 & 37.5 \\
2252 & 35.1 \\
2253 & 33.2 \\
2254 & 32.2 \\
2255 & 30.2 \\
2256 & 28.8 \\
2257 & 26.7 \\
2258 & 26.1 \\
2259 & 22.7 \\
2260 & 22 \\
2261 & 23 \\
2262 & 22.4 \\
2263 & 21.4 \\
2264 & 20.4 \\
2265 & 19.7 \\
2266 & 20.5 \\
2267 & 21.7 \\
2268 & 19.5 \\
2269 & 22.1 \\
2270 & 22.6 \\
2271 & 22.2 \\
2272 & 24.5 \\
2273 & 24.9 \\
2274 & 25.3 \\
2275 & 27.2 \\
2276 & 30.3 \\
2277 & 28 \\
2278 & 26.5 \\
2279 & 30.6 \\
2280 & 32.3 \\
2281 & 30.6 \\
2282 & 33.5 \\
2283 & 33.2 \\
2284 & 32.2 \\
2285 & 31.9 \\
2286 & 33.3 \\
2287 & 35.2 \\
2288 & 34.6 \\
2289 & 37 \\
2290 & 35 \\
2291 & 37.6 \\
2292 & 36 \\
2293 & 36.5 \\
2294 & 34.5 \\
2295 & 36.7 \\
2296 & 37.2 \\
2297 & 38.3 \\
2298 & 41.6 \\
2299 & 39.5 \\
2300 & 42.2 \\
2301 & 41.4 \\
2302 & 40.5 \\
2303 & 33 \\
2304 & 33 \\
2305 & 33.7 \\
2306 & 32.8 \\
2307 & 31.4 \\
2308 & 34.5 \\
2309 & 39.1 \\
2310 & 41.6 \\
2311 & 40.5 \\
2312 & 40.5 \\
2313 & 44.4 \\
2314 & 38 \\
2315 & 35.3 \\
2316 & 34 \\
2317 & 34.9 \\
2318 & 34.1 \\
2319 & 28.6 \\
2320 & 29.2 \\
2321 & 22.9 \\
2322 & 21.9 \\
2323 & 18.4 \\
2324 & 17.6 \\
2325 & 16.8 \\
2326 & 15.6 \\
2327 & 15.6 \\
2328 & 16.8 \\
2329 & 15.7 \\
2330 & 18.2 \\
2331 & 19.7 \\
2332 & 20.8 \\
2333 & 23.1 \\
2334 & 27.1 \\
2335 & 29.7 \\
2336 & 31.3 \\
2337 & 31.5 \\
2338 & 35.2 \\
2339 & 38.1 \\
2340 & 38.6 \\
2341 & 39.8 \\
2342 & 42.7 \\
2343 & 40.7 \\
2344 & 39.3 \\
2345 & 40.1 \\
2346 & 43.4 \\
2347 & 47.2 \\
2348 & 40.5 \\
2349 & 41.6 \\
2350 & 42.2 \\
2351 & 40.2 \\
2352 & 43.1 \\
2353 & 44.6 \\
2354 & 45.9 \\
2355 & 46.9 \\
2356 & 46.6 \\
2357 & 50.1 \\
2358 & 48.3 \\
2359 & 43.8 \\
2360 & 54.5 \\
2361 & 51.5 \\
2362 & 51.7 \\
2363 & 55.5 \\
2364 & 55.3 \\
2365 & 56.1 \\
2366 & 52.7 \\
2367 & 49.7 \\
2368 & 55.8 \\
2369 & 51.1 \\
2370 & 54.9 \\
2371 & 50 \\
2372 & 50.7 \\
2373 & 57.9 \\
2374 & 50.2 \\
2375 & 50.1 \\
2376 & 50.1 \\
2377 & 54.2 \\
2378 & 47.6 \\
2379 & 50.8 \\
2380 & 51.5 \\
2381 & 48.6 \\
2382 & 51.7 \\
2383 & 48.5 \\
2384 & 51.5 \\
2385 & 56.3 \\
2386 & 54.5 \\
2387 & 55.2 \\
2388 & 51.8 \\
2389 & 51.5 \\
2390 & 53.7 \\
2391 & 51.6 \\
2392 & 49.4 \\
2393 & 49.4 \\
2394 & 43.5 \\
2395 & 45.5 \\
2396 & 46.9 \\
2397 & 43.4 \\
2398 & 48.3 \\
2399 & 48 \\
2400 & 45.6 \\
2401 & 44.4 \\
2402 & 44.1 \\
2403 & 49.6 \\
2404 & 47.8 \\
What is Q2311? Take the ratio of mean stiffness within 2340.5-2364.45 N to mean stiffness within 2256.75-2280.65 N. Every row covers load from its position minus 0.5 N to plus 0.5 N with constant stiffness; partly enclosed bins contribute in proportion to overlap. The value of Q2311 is 1.88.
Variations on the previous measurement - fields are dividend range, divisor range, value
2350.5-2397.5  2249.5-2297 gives 1.72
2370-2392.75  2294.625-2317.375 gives 1.38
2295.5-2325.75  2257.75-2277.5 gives 1.45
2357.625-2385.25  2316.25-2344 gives 1.91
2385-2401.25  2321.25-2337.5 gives 2.31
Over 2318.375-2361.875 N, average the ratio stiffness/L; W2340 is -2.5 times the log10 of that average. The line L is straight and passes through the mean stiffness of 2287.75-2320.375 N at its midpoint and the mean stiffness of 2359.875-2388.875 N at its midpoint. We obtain 0.31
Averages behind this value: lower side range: 36.6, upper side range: 52.4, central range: 34.2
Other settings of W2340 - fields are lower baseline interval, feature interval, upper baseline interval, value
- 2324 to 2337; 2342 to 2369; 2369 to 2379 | -0.22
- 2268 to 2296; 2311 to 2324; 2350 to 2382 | 0.22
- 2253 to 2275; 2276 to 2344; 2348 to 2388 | 0.08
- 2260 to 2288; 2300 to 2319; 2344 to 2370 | -0.03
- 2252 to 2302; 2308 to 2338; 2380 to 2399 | 0.33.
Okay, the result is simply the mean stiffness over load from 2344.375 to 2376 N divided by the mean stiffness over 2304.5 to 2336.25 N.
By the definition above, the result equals 1.73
